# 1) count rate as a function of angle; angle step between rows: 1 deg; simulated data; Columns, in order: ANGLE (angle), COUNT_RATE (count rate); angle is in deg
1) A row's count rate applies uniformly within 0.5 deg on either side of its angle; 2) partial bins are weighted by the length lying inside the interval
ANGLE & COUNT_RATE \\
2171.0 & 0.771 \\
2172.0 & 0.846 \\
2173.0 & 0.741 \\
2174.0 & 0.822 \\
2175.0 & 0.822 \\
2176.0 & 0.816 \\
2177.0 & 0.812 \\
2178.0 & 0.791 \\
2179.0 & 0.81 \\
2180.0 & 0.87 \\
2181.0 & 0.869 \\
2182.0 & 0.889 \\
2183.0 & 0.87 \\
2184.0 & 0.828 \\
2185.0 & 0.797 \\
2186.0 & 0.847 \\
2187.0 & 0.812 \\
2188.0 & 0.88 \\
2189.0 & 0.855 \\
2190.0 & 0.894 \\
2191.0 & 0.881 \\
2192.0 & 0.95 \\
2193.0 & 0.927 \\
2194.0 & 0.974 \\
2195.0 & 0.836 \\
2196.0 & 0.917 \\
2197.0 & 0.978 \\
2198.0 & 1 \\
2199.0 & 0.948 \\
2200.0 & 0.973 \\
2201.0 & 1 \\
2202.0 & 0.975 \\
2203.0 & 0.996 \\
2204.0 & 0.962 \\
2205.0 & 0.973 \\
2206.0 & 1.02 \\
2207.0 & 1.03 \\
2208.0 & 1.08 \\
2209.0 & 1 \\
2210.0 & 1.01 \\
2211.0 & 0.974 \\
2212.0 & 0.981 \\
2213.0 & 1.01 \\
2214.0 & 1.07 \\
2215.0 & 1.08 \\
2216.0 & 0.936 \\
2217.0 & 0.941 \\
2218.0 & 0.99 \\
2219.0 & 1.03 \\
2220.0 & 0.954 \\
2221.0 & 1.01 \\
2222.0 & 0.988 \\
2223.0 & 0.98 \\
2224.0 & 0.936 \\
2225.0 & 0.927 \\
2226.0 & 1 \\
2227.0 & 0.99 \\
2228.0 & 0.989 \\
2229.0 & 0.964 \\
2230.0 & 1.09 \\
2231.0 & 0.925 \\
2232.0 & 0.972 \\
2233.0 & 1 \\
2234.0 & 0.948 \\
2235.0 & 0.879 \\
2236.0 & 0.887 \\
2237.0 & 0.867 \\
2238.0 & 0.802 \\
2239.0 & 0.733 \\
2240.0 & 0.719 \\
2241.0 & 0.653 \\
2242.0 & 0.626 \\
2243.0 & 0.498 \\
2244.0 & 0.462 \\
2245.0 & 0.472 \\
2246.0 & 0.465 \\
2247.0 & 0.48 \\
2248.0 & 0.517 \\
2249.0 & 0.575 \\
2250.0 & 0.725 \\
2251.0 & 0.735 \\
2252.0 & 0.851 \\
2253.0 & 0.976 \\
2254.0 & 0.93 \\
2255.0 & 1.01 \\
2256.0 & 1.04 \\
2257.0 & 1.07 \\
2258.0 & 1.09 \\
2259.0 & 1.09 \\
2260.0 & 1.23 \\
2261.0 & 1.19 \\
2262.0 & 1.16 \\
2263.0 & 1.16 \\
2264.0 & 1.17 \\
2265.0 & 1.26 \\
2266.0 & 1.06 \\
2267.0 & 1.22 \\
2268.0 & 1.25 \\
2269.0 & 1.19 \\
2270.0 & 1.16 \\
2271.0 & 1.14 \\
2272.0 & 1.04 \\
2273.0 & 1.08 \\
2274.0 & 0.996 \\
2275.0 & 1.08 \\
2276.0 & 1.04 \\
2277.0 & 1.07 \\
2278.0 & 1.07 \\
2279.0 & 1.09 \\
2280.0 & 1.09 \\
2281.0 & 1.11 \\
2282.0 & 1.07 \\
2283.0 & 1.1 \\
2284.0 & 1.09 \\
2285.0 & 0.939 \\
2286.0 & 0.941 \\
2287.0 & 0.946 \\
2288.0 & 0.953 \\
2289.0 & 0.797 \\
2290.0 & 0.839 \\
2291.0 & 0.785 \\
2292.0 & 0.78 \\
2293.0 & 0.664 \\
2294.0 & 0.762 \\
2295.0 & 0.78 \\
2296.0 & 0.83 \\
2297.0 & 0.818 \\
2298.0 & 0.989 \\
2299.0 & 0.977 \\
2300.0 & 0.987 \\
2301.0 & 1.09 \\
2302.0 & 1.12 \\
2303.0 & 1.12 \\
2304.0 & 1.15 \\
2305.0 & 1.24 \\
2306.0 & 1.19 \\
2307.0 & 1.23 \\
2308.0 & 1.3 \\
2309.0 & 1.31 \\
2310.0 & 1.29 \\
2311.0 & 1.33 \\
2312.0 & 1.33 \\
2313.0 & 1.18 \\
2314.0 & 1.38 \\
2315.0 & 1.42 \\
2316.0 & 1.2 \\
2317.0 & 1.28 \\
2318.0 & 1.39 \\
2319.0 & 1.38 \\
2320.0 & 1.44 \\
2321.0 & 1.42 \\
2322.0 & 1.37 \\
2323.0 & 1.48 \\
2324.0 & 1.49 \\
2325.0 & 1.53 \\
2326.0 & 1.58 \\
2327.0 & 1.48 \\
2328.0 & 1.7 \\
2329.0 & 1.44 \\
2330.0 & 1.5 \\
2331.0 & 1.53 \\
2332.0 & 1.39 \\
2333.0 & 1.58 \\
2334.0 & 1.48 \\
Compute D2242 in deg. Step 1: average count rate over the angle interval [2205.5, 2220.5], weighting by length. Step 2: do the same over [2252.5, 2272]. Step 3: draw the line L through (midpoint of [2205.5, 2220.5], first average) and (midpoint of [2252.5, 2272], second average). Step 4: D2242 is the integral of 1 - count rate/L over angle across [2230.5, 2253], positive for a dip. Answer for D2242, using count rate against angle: 7.3 deg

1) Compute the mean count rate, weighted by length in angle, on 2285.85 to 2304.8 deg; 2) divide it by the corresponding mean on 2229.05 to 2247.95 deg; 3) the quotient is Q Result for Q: 1.2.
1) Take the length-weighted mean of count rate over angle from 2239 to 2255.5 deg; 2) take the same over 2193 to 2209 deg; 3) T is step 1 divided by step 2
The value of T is 0.7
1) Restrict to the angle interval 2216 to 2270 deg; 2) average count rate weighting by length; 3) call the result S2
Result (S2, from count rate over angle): 0.921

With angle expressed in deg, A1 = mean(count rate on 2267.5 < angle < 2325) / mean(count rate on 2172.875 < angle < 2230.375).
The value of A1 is 1.19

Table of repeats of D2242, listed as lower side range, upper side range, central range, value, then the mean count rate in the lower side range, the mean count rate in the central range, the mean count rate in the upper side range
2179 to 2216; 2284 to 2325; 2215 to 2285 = 5.4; 0.941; 0.955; 1.13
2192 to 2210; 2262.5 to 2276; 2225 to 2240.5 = 1.9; 0.976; 0.918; 1.14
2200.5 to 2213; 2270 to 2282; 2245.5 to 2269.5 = 1.8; 1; 0.977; 1.08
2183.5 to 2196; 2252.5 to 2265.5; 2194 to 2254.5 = 5.7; 0.875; 0.888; 1.11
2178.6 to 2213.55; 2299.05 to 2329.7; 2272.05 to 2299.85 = 6.2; 0.932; 0.953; 1.32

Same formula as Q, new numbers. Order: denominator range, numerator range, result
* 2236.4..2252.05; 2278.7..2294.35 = 1.48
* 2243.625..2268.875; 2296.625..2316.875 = 1.27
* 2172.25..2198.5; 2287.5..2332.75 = 1.40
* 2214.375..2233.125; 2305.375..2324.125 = 1.35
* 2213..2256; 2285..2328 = 1.36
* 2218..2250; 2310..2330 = 1.72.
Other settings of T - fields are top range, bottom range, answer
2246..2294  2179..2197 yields 1.13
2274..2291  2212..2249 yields 1.18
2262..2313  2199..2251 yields 1.20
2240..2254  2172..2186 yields 0.76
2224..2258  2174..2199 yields 0.94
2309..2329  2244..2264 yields 1.60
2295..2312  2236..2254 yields 1.67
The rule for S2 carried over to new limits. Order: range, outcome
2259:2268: 1.18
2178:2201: 0.891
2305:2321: 1.31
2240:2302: 0.938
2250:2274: 1.08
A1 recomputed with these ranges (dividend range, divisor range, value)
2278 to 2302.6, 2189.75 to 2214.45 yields 0.97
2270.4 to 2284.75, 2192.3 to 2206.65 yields 1.12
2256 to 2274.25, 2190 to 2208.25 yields 1.18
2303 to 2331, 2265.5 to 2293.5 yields 1.34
